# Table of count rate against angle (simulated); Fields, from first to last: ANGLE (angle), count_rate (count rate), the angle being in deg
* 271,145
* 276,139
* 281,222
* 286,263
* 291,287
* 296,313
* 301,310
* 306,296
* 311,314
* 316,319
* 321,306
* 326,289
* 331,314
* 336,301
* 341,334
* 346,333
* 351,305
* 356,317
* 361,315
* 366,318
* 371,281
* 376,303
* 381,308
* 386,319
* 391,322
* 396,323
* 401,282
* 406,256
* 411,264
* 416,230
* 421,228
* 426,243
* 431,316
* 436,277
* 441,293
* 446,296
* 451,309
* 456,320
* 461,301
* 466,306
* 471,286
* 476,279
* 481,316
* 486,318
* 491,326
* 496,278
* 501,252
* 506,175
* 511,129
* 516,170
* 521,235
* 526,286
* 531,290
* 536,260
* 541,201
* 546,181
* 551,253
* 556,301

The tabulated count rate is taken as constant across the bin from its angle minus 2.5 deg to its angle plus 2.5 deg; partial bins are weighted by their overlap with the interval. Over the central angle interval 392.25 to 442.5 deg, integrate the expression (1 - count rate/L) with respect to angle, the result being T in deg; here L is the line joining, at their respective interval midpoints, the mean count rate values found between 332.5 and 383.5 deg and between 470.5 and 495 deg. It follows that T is 5.9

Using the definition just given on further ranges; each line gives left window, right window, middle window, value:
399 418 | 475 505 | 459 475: -0.9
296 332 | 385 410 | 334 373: -1.4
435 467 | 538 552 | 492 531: 2.4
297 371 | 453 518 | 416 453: 0.7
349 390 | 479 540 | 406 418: 1.7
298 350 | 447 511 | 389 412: 0.5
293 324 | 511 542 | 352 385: -2.2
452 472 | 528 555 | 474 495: -1.6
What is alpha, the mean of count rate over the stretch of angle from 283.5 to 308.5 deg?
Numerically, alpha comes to 294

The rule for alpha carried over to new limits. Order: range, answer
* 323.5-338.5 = 301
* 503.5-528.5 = 199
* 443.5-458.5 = 308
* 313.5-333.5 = 307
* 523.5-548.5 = 244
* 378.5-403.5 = 311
